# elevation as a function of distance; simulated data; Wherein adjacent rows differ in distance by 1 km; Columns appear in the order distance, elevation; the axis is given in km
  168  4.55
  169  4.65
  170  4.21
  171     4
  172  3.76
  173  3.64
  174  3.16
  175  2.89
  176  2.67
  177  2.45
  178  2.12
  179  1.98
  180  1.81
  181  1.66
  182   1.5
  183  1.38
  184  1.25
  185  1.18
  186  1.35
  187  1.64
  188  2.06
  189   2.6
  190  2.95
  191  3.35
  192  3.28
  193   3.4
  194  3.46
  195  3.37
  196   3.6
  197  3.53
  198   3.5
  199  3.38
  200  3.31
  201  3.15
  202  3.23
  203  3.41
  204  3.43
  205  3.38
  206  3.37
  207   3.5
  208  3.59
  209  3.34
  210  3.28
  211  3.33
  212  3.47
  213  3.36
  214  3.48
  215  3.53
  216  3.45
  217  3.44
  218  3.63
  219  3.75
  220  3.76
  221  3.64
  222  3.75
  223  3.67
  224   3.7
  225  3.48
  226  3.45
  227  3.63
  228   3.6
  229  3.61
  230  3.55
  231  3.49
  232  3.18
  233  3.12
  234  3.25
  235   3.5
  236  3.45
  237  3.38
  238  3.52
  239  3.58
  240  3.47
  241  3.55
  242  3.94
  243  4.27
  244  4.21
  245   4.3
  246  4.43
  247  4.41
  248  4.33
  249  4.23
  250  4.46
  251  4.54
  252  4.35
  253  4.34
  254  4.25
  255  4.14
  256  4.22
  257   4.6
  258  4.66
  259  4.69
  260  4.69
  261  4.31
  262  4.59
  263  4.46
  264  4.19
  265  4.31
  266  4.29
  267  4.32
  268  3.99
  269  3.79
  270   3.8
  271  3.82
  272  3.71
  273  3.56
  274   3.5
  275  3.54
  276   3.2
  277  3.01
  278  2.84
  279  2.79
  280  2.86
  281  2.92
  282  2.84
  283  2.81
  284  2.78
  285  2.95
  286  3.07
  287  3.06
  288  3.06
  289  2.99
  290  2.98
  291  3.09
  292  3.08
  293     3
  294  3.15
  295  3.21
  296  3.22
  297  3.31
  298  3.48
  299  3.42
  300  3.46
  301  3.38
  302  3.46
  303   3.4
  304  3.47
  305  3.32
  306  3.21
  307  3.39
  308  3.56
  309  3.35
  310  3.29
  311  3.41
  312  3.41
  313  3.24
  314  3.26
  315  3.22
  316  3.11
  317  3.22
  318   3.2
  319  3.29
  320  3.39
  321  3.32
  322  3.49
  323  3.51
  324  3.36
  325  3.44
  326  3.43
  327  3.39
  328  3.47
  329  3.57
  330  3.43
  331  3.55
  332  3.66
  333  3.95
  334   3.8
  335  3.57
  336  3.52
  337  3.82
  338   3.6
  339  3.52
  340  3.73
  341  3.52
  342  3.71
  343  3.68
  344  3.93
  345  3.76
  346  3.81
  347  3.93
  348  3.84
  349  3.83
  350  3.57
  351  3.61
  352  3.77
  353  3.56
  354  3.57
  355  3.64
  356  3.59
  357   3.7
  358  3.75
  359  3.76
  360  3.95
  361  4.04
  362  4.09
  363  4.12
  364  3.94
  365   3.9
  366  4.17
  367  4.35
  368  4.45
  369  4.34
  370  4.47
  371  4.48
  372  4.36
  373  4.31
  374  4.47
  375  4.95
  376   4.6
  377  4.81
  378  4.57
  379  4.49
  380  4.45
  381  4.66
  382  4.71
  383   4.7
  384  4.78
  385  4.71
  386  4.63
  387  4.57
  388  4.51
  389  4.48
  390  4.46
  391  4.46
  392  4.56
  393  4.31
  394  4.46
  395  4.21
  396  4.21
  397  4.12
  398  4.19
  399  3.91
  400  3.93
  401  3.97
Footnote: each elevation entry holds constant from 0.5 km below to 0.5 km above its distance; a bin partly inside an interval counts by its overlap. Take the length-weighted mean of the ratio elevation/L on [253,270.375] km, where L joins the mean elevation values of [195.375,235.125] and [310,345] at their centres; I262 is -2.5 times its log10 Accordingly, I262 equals -0.23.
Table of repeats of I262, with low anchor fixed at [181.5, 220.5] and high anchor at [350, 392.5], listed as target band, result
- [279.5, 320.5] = 0.17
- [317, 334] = 0.14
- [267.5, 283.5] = 0.08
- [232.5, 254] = -0.17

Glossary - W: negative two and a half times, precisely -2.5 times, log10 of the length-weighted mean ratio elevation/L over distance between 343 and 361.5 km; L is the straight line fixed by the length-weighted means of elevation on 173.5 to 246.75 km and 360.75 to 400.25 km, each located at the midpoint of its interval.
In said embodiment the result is 0.12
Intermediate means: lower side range 3.19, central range 3.75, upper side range 4.4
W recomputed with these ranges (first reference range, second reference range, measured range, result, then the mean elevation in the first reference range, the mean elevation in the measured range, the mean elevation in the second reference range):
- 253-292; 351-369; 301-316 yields 0.12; 3.65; 3.35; 3.91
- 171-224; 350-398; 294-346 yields 0.13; 3.02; 3.46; 4.26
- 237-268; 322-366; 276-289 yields 0.35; 4.24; 2.93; 3.7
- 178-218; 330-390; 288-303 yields 0.12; 2.9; 3.23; 4.07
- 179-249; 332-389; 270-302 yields 0.16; 3.27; 3.18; 4.08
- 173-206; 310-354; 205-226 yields -0.23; 2.7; 3.52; 3.54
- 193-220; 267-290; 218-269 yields -0.19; 3.44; 3.97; 3.24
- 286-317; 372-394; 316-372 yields 0.06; 3.26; 3.73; 4.57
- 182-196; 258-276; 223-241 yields -0.05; 2.42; 3.48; 4.08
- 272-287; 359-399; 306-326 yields 0.07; 3.07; 3.34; 4.4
